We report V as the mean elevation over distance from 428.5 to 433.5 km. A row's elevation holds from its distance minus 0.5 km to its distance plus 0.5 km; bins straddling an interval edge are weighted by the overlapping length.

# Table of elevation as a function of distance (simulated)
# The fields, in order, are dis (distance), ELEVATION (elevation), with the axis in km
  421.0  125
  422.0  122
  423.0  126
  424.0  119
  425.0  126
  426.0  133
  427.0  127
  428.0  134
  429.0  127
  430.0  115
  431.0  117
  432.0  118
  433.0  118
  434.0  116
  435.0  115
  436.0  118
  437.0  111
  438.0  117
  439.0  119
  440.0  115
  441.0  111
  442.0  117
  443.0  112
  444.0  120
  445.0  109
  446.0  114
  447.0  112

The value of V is 119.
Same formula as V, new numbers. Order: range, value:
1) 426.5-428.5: 130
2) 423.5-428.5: 128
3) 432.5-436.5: 117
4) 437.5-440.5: 117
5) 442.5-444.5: 116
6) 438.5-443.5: 115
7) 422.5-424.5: 122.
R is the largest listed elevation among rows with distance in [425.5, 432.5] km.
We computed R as 134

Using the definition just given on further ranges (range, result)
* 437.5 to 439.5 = 119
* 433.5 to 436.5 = 118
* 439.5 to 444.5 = 120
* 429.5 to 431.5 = 117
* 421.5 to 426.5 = 133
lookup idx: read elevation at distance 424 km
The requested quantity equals 119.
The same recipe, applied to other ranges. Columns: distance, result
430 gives 115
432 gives 118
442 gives 117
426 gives 133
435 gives 115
